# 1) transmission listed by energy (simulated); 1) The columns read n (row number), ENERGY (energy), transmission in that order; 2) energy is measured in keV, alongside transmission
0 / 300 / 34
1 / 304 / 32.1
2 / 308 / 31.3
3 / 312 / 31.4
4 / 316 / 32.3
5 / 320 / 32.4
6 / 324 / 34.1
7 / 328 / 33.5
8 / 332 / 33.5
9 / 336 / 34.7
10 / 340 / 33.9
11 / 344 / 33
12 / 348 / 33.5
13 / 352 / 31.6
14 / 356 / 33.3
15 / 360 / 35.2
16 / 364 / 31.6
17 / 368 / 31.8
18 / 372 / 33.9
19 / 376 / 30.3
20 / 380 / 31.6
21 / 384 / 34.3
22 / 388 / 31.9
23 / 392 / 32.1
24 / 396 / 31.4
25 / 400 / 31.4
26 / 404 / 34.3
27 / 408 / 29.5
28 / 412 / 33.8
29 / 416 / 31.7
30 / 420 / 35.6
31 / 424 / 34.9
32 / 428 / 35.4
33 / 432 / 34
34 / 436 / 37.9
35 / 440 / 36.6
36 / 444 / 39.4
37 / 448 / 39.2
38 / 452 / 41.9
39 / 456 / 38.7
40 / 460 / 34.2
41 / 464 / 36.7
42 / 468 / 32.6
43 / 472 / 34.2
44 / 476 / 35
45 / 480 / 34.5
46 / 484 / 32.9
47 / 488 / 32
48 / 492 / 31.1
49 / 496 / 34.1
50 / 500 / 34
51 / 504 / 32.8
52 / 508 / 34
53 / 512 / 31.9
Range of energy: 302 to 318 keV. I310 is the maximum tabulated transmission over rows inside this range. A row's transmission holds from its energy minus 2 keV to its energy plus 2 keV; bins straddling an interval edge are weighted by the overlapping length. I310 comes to 32.3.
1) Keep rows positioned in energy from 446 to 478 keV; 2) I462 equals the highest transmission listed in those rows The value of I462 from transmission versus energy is 41.9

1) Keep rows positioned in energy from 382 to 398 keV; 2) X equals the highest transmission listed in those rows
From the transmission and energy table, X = 34.3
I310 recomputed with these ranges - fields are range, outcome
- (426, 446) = 39.4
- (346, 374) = 35.2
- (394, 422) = 35.6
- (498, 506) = 34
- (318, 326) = 34.1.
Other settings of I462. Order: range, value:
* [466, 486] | 35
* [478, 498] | 34.5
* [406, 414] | 33.8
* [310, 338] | 34.7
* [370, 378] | 33.9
